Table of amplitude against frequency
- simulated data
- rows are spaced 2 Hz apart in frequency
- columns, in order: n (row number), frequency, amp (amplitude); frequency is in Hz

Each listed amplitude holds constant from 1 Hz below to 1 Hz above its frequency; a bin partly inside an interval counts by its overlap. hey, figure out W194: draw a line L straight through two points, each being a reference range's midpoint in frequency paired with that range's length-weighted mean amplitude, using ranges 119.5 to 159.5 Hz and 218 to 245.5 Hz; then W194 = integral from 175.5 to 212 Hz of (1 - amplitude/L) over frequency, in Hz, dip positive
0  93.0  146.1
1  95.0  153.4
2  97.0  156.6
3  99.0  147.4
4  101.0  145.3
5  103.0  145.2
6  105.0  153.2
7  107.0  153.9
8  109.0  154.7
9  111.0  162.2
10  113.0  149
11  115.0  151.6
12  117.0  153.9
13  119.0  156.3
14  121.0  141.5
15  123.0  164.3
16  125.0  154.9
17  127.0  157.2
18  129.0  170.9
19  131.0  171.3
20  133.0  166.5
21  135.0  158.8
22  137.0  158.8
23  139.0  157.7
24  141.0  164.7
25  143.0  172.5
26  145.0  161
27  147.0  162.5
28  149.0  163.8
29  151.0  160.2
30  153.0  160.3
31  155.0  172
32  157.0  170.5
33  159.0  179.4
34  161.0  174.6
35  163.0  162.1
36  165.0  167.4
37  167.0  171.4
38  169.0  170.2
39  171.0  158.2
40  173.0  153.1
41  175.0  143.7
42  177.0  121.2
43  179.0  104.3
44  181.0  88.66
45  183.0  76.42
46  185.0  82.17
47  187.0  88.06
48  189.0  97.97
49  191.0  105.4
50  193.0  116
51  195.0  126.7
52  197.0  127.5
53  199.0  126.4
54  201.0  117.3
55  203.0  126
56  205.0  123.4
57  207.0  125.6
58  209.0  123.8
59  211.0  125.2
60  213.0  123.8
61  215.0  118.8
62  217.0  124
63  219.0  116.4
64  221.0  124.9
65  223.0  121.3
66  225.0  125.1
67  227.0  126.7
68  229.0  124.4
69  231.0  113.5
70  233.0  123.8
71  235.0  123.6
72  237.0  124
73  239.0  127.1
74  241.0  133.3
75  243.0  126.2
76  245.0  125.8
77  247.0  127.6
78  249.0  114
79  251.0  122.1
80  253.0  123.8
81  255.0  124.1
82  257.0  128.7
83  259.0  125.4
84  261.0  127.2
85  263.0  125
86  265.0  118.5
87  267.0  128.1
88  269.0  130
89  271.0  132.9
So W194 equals 7.3 Hz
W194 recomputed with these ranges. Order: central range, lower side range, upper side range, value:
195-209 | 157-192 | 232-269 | 0.61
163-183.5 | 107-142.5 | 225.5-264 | 0.98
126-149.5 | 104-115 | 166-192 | -3.93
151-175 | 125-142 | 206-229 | -2.75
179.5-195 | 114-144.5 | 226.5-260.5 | 5.00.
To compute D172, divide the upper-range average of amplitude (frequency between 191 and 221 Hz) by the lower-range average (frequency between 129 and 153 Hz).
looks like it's 0.7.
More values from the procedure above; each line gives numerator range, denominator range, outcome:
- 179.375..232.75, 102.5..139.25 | 0.73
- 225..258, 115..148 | 0.77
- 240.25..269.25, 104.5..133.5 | 0.80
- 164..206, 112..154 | 0.77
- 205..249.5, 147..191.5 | 0.88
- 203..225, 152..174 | 0.74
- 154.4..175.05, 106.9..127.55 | 1.08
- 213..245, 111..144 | 0.78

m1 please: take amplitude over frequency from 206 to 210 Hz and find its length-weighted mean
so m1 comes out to 125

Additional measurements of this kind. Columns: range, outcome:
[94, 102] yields 151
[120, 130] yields 158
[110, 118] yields 154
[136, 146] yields 163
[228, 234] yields 121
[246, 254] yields 122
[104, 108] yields 154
